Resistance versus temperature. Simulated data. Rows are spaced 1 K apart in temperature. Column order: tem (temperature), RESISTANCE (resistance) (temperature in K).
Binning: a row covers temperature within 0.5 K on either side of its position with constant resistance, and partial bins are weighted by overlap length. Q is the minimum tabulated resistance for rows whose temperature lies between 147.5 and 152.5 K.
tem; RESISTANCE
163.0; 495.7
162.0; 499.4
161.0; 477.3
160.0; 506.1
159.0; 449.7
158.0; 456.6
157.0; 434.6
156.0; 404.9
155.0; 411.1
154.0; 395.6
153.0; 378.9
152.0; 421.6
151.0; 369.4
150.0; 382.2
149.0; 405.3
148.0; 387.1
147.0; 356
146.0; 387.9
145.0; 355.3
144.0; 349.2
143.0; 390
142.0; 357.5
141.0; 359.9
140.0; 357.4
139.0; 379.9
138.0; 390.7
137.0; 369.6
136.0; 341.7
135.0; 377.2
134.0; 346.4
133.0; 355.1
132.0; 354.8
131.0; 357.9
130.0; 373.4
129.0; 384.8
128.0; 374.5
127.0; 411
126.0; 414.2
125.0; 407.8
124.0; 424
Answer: 369.4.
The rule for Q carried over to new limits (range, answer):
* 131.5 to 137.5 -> 341.7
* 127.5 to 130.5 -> 373.4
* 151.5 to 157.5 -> 378.9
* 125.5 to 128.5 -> 374.5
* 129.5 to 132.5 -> 354.8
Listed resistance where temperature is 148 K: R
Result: 387.1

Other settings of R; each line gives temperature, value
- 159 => 449.7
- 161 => 477.3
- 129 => 384.8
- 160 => 506.1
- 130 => 373.4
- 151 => 369.4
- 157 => 434.6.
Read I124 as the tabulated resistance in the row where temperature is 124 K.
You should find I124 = 424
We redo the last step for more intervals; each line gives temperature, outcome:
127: 411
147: 356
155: 411.1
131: 357.9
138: 390.7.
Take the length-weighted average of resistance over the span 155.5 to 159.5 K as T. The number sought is 436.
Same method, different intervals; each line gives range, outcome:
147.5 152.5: 393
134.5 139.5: 372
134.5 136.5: 359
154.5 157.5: 417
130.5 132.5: 356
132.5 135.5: 360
